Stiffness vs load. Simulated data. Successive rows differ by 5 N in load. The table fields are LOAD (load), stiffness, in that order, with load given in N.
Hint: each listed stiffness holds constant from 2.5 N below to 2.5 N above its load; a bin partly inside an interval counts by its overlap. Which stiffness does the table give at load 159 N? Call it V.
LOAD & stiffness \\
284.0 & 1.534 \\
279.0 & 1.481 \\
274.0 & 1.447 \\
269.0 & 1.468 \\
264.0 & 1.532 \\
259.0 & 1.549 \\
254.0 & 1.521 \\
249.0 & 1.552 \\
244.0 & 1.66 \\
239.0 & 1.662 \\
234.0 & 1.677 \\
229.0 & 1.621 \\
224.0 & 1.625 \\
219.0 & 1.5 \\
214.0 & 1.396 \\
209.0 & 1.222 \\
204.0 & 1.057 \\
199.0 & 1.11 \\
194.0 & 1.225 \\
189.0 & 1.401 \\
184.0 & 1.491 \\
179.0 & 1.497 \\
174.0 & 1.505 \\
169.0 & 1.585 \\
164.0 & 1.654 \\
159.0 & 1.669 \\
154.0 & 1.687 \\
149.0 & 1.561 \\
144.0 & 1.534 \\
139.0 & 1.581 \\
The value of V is 1.669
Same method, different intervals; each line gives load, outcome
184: 1.491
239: 1.662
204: 1.057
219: 1.5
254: 1.521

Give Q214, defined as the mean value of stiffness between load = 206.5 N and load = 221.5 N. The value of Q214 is 1.37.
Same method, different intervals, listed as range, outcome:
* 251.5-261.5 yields 1.53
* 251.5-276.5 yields 1.5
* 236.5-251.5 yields 1.62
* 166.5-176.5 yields 1.54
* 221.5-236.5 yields 1.64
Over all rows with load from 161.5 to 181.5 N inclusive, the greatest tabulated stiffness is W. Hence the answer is 1.654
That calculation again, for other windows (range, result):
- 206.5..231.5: 1.625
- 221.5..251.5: 1.677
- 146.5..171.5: 1.687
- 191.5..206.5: 1.225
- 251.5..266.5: 1.549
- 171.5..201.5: 1.505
